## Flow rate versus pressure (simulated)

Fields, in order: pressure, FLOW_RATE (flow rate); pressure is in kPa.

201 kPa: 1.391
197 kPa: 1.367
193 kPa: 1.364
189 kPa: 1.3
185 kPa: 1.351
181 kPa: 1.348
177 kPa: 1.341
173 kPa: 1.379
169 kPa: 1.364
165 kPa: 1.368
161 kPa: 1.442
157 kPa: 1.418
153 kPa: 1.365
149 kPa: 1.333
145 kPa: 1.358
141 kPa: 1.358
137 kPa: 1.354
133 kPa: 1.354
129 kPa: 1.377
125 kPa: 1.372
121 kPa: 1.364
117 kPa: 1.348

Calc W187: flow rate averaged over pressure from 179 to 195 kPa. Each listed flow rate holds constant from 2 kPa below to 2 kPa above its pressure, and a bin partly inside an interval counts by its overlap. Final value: 1.34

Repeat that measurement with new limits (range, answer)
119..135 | 1.37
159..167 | 1.41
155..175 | 1.39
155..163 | 1.43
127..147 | 1.36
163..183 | 1.36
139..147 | 1.36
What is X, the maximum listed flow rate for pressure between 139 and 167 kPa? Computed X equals 1.442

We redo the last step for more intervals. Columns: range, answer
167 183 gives 1.379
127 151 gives 1.377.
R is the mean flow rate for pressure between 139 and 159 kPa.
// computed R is 1.37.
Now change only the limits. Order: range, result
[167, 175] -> 1.37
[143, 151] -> 1.35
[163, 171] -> 1.37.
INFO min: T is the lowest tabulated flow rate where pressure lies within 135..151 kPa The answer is 1.333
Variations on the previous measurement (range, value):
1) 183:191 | 1.3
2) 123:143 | 1.354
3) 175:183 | 1.341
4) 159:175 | 1.364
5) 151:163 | 1.365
